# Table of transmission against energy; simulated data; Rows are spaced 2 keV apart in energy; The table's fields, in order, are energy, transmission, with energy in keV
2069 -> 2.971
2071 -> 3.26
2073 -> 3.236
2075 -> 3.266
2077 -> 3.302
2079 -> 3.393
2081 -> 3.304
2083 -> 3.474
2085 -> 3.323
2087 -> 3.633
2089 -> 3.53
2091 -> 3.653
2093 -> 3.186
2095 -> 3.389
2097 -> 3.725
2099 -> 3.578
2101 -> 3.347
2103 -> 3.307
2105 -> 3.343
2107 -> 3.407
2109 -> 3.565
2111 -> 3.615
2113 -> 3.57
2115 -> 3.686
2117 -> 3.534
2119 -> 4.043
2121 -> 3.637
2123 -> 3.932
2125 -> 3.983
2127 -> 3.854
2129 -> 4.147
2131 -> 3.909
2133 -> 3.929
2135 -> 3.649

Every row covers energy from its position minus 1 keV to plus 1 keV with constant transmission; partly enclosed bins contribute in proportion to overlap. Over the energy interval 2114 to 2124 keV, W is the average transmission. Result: 3.77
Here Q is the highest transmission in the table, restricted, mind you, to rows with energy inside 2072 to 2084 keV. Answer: 3.474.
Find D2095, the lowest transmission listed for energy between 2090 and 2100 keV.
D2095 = 3.186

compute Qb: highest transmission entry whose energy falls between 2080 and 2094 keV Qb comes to 3.653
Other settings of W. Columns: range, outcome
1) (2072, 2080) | 3.3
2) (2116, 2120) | 3.79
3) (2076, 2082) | 3.33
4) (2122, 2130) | 3.98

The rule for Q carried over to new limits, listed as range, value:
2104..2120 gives 4.043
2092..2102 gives 3.725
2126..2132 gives 4.147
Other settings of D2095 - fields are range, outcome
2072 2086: 3.236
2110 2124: 3.534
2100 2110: 3.307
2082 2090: 3.323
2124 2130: 3.854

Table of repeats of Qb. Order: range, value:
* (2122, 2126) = 3.983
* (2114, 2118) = 3.686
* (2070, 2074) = 3.26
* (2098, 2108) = 3.578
